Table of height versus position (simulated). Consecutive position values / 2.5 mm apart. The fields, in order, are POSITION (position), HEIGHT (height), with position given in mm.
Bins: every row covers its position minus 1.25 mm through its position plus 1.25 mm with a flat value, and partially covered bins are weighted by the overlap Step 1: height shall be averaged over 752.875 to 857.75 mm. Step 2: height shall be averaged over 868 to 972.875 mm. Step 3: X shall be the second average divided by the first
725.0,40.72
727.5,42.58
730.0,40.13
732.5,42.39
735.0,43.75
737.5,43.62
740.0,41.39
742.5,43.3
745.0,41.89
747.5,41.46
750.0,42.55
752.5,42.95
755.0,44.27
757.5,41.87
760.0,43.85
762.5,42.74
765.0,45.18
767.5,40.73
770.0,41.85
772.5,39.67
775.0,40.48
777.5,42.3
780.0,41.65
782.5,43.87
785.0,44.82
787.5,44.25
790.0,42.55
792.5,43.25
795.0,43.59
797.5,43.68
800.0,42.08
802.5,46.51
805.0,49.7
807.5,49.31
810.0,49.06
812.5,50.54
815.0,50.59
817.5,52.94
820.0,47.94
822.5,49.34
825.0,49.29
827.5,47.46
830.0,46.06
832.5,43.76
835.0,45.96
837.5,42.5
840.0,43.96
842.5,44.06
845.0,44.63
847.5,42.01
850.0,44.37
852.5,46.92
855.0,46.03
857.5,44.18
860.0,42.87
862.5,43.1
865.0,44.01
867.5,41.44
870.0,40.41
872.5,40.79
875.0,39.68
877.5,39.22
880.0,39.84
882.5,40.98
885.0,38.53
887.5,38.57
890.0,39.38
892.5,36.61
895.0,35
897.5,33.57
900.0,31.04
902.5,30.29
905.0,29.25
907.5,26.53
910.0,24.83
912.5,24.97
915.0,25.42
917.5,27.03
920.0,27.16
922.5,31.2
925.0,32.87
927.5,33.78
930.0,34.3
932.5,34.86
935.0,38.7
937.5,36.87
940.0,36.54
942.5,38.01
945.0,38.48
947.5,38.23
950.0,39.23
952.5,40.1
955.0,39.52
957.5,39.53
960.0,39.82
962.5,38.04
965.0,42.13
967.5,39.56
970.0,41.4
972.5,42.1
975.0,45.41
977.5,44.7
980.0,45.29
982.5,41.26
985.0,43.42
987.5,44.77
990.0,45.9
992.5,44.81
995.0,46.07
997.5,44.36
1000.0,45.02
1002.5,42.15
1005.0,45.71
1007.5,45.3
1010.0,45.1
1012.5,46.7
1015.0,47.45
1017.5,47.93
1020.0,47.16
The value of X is 0.80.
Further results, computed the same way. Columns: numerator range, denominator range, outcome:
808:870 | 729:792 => 1.08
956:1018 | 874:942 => 1.30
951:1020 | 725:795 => 1.02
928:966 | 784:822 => 0.82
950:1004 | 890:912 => 1.37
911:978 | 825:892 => 0.85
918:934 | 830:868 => 0.73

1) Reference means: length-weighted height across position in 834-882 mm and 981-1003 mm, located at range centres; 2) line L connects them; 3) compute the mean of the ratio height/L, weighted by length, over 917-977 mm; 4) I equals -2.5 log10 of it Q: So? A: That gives 0.17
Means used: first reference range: 42.9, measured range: 37.5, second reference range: 44.3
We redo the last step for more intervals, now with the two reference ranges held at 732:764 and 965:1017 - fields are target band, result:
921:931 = 0.31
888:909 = 0.31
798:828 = -0.13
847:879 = 0.02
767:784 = 0.04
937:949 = 0.17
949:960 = 0.12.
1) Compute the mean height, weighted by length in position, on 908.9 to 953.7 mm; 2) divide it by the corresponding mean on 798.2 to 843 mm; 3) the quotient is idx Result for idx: 0.71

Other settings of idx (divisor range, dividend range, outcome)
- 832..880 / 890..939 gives 0.73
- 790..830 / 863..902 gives 0.81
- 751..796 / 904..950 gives 0.76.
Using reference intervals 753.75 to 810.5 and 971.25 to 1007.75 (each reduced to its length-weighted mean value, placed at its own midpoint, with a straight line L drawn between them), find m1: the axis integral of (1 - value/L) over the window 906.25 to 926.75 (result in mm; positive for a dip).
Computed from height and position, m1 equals 7.7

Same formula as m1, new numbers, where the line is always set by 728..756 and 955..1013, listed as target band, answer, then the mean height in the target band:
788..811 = -1.48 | 45.4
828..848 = -0.70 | 44.3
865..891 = 1.73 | 40.1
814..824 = -1.73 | 50.2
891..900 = 1.75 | 34.6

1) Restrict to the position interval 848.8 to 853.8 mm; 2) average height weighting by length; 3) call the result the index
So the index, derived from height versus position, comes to 45.7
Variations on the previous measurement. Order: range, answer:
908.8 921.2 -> 25.9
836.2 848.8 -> 43.4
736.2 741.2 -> 42.5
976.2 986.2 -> 43.7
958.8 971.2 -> 40.2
